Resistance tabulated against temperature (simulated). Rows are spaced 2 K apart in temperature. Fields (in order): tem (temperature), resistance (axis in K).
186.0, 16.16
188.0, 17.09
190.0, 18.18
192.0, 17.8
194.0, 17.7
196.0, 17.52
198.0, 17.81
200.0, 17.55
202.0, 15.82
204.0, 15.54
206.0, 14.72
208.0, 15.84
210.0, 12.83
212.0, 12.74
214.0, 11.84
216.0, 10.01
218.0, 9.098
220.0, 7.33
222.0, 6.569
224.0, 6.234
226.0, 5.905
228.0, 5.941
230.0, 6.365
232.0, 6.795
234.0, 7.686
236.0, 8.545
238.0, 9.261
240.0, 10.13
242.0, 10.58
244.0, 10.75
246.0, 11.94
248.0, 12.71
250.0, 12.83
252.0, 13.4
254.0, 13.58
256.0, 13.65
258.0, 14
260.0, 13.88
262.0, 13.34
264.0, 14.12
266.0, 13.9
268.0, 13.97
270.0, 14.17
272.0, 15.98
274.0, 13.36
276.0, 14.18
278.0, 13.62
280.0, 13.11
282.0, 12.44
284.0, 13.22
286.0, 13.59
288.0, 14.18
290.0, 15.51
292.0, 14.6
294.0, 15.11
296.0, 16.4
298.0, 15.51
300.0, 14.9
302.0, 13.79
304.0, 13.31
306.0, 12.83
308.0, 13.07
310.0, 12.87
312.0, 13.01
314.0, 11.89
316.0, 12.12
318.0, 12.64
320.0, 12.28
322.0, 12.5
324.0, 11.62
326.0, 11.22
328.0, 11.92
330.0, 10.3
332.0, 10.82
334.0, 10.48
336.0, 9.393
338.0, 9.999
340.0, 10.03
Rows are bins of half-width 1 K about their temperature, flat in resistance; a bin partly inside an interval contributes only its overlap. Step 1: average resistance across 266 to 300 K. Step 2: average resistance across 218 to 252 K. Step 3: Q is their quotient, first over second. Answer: 1.61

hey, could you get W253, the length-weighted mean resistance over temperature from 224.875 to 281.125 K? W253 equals 11.7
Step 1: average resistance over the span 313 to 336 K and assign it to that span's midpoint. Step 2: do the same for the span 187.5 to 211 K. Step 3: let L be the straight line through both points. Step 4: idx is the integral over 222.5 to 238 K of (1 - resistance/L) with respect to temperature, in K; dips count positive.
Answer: 8.5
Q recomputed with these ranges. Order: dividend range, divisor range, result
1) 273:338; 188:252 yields 1.09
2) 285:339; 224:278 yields 1.11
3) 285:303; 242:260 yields 1.16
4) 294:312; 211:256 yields 1.46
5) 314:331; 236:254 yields 1.04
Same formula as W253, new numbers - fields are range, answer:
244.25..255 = 12.7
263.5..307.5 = 14.2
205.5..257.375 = 10.3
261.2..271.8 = 14.1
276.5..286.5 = 13.2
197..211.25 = 15.7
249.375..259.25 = 13.5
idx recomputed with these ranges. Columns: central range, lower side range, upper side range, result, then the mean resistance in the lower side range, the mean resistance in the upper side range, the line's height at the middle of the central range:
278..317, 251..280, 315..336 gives -3.5 K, 13.9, 11.5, 12.6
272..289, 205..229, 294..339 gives -3.1 K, 9.92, 12.5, 11.5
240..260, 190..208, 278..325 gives 3.4 K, 16.8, 13.5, 15.2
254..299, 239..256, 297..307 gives -3.5 K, 12.1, 14.1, 13.1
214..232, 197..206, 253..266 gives 9.4 K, 16.5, 13.8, 15.5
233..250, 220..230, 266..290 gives -3.2 K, 6.3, 13.9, 8.66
